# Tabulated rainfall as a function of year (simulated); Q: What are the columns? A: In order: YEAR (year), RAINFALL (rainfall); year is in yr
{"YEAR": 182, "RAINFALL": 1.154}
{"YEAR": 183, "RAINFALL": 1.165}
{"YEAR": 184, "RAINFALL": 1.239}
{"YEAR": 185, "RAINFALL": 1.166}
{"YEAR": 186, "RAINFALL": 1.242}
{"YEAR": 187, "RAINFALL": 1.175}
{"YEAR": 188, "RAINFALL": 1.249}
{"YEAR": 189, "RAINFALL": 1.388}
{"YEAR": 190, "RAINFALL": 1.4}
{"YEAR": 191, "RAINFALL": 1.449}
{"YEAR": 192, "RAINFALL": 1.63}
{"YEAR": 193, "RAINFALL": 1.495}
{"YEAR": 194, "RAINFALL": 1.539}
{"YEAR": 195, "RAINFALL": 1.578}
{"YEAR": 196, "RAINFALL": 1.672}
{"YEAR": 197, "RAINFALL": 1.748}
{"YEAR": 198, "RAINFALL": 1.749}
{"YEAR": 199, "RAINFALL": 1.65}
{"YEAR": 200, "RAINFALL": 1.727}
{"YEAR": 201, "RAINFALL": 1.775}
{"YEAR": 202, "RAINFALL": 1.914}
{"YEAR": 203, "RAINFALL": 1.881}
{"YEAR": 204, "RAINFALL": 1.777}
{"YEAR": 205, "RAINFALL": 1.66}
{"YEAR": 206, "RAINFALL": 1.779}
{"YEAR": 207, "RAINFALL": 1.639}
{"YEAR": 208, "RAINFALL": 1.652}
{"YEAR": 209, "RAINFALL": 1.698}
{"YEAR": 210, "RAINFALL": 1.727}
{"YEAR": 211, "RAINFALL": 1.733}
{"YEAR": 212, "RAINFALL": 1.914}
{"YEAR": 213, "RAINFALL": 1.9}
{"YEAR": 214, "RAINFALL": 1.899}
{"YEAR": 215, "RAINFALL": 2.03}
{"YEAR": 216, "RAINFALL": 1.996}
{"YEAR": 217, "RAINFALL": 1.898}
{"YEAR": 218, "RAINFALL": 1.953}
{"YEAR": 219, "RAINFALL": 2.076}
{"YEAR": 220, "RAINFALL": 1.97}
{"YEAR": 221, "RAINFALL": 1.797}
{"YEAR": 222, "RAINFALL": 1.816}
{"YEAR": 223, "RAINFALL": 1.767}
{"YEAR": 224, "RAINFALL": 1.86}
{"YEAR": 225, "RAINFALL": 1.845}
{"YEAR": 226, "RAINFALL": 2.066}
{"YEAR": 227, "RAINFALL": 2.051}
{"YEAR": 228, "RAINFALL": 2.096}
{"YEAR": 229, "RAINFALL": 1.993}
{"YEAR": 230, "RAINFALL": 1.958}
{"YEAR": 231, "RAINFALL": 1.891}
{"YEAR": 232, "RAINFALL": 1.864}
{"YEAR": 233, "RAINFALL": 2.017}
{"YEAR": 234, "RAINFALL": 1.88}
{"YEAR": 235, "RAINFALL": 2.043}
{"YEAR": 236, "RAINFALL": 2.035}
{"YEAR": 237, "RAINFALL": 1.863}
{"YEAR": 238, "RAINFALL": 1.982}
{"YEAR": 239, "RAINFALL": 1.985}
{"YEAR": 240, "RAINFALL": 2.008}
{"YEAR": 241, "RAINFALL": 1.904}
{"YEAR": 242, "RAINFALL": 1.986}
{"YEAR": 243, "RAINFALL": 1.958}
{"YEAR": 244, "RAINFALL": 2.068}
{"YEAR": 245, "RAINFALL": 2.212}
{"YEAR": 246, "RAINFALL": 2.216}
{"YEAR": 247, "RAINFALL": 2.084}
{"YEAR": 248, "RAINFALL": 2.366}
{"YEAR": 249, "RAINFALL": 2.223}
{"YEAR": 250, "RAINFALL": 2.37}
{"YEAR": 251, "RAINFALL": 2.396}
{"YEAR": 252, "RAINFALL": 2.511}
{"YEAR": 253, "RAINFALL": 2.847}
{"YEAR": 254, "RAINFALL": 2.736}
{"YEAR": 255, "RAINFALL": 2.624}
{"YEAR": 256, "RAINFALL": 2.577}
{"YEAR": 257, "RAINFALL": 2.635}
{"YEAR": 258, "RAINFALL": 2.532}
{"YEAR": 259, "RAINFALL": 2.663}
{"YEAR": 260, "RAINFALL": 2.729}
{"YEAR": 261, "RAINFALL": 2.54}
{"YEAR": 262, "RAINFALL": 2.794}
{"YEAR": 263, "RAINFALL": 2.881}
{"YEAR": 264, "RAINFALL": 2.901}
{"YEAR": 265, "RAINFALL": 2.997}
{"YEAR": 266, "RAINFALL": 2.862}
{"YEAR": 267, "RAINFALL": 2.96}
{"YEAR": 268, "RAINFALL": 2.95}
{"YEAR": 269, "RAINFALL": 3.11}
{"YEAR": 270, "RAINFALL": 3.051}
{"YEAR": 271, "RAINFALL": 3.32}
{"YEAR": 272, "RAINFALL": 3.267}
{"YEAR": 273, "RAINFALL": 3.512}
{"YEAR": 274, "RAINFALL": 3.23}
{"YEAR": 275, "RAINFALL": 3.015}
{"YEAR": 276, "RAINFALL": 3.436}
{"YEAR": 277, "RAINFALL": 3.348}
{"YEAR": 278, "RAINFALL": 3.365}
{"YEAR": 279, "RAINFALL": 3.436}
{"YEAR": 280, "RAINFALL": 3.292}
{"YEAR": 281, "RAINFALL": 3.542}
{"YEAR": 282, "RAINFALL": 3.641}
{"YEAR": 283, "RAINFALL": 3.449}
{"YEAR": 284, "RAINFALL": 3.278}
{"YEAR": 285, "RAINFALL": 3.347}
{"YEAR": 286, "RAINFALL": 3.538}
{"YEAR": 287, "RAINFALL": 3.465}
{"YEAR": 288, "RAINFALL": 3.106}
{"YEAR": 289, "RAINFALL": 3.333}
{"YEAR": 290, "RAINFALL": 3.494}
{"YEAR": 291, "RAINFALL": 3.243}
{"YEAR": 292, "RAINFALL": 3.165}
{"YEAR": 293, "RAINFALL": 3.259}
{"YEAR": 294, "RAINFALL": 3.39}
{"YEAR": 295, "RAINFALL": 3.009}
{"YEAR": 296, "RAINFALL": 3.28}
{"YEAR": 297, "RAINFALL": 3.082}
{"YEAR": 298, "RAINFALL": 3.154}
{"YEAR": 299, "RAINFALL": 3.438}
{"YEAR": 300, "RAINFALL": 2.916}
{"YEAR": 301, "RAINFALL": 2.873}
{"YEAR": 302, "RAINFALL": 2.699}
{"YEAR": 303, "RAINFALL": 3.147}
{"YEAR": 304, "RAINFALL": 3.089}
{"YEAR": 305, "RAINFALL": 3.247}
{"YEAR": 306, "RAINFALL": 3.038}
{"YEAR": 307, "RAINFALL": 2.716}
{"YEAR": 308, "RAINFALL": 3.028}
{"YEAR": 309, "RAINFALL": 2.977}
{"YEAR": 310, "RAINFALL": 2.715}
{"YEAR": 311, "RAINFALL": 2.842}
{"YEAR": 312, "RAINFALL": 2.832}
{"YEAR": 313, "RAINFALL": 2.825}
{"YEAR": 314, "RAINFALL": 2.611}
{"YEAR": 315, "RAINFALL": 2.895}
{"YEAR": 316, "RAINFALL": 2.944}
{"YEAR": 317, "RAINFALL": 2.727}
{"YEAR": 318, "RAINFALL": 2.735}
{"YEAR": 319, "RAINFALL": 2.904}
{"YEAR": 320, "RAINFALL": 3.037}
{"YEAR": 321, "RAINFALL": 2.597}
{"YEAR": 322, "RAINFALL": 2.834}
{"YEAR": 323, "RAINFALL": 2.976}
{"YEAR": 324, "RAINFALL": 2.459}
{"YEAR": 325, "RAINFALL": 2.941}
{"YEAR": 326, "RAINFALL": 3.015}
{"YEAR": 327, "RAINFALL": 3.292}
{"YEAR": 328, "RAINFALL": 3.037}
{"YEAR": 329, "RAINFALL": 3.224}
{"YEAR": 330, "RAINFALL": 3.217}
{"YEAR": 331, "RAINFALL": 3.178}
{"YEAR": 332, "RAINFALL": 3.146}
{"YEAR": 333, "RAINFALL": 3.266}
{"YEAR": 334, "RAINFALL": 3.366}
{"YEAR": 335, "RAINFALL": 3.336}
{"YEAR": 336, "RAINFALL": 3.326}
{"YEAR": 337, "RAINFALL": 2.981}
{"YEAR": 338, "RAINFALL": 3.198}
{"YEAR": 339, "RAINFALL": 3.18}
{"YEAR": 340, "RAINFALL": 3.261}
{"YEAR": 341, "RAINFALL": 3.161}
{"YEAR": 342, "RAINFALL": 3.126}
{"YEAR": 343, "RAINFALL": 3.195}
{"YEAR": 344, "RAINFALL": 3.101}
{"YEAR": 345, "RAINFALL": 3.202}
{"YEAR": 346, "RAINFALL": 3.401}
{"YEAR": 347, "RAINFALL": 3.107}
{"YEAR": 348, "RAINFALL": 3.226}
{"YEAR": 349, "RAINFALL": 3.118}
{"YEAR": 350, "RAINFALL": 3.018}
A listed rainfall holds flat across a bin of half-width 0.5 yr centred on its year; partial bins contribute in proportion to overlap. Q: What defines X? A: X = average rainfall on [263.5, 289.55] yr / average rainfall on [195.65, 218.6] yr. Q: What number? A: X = 1.8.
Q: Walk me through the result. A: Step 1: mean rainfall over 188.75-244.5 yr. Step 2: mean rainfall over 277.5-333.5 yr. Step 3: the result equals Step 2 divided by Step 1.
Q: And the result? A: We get 1.69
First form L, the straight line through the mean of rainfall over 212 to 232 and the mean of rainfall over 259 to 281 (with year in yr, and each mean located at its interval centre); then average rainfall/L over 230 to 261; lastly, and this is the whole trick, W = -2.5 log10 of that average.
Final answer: 0.12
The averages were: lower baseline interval 1.94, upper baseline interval 3.1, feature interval 2.24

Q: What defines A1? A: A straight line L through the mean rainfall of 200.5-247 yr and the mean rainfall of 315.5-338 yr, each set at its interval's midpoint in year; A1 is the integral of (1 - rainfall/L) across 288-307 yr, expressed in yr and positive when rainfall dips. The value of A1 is -3.1 yr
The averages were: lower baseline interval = 1.92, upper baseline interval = 3.03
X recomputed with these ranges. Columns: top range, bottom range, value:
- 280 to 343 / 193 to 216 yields 1.77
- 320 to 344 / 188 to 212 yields 1.87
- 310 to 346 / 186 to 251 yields 1.64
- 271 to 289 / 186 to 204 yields 2.12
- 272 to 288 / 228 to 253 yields 1.62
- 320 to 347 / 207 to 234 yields 1.64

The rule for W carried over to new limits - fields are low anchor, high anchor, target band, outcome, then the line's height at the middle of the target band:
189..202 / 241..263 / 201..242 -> 0.05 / 1.99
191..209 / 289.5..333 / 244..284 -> -0.17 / 2.45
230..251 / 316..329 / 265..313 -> -0.24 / 2.55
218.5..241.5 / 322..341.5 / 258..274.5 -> -0.25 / 2.37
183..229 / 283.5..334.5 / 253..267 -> -0.14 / 2.42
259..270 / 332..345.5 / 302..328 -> 0.07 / 3.1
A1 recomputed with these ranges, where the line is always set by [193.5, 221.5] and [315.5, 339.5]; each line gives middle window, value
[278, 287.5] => -3.2 yr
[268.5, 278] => -3.0 yr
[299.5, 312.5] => -0.5 yr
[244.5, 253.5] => -0.5 yr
